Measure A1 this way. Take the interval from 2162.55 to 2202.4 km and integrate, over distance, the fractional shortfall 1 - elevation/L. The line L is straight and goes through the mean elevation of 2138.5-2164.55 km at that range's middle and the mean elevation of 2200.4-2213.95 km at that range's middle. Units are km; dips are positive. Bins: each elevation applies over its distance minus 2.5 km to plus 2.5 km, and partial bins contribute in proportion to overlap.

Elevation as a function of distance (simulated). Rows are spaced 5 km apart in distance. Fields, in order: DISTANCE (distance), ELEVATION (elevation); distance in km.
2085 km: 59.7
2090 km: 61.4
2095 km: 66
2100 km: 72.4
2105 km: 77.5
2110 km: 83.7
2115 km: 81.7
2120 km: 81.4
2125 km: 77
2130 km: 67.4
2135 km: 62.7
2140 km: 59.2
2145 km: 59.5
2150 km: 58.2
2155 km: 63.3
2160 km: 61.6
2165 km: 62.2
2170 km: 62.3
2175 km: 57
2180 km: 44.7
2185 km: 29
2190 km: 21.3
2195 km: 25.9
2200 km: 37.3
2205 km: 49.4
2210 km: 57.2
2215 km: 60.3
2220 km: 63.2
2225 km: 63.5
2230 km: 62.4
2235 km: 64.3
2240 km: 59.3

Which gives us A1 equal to 9.7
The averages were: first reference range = 60.5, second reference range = 51.6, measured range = 42.5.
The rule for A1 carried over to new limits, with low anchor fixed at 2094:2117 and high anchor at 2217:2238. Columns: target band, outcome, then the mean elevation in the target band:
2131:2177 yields 6.7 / 60.9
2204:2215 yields 1.6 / 55.4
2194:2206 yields 5.2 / 37.5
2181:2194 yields 7.7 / 27.5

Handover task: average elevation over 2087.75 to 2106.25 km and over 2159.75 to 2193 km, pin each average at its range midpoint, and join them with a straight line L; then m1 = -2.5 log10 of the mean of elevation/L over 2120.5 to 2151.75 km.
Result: -0.12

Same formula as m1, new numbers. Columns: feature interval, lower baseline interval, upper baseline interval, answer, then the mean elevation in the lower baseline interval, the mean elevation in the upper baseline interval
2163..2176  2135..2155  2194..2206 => -0.215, 60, 37.5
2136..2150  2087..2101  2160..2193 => -0.094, 65.7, 47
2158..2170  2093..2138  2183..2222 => -0.097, 74.3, 42.9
